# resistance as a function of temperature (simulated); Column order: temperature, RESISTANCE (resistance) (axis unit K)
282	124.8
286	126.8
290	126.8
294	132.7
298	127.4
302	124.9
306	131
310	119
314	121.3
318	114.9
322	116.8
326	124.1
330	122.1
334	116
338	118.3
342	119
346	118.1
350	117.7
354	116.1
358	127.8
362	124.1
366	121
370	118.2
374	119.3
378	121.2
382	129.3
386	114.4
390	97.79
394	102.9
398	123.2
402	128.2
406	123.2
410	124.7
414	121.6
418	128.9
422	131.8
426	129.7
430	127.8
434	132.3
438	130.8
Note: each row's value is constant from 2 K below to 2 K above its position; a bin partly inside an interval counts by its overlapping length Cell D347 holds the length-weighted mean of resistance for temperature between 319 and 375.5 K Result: 120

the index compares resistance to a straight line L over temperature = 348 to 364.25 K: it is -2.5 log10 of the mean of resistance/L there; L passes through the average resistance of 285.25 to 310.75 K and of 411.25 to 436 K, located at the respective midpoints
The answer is 0.06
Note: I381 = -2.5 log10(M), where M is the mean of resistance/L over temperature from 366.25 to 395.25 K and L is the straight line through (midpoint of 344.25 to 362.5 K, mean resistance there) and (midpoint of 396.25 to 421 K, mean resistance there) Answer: 0.07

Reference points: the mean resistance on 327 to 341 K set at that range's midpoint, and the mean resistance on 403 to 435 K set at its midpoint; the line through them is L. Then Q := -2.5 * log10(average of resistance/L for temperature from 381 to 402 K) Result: 0.10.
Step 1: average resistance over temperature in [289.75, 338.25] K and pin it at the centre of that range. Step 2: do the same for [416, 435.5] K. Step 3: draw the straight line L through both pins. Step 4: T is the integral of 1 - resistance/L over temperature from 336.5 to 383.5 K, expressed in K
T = 1.9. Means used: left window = 123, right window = 130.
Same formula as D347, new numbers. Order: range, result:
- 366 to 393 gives 117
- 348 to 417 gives 120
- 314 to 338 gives 119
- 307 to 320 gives 119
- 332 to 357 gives 118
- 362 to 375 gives 120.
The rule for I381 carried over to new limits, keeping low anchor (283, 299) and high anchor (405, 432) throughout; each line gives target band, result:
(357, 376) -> 0.050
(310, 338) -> 0.077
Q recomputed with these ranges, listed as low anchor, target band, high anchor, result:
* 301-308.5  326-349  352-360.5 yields 0.04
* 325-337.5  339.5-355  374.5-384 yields 0.03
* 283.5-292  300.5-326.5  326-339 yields 0.01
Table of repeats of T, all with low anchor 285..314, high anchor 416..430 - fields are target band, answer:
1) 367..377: 0.7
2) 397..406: 0.3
